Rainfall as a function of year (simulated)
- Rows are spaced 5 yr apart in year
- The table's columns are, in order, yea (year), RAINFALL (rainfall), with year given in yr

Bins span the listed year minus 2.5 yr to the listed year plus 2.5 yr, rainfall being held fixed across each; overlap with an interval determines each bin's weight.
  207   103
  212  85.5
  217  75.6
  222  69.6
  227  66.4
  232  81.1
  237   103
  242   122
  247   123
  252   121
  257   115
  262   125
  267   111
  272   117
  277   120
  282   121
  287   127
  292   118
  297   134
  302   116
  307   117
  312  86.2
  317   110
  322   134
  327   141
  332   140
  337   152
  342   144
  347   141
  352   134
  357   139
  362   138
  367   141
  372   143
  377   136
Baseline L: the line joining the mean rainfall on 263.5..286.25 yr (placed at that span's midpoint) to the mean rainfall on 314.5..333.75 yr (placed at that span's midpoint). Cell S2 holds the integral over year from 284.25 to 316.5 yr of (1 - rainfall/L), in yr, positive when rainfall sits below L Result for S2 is 2.23 yr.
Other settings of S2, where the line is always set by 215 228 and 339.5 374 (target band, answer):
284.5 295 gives -1.7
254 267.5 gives -4.0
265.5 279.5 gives -2.8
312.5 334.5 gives -0.7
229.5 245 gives -4.6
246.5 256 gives -3.8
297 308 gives -0.8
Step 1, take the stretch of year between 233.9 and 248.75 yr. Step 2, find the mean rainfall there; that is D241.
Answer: 114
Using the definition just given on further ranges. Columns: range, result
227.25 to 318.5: 114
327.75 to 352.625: 143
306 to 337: 124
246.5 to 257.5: 120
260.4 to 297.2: 121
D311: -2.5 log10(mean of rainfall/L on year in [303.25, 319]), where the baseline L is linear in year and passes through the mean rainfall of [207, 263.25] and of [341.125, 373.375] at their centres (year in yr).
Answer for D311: 0.18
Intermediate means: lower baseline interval 98.4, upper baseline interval 140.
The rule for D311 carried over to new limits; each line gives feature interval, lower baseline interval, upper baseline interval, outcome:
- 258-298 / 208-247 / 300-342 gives -0.11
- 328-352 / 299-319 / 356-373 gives -0.14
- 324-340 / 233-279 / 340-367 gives -0.08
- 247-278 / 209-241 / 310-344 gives -0.19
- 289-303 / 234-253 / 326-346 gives 0.07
